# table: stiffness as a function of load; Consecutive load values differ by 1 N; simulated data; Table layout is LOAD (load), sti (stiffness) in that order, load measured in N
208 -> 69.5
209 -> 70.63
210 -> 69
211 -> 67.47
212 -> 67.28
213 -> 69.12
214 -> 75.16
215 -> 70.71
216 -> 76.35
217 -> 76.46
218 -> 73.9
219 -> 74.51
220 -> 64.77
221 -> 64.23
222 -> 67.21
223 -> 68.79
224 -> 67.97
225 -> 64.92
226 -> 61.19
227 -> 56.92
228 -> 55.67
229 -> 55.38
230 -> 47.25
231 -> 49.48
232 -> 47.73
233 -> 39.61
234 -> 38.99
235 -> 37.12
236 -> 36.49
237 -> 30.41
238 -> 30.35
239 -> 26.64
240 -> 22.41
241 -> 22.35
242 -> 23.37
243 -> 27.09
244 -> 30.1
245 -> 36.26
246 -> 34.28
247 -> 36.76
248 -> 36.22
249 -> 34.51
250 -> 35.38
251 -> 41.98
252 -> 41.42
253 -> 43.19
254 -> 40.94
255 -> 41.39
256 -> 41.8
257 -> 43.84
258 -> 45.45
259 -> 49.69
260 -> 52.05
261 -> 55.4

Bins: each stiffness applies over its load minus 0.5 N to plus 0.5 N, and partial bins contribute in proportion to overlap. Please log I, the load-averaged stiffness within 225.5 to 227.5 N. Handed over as 59.1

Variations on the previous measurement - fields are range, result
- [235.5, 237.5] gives 33.5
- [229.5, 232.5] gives 48.2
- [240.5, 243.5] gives 24.3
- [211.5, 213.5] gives 68.2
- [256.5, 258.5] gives 44.6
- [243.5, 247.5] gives 34.3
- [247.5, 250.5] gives 35.4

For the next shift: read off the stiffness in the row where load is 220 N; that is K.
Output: 64.77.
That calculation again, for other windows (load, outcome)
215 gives 70.71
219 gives 74.51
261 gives 55.4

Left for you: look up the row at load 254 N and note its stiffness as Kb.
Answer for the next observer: 40.94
